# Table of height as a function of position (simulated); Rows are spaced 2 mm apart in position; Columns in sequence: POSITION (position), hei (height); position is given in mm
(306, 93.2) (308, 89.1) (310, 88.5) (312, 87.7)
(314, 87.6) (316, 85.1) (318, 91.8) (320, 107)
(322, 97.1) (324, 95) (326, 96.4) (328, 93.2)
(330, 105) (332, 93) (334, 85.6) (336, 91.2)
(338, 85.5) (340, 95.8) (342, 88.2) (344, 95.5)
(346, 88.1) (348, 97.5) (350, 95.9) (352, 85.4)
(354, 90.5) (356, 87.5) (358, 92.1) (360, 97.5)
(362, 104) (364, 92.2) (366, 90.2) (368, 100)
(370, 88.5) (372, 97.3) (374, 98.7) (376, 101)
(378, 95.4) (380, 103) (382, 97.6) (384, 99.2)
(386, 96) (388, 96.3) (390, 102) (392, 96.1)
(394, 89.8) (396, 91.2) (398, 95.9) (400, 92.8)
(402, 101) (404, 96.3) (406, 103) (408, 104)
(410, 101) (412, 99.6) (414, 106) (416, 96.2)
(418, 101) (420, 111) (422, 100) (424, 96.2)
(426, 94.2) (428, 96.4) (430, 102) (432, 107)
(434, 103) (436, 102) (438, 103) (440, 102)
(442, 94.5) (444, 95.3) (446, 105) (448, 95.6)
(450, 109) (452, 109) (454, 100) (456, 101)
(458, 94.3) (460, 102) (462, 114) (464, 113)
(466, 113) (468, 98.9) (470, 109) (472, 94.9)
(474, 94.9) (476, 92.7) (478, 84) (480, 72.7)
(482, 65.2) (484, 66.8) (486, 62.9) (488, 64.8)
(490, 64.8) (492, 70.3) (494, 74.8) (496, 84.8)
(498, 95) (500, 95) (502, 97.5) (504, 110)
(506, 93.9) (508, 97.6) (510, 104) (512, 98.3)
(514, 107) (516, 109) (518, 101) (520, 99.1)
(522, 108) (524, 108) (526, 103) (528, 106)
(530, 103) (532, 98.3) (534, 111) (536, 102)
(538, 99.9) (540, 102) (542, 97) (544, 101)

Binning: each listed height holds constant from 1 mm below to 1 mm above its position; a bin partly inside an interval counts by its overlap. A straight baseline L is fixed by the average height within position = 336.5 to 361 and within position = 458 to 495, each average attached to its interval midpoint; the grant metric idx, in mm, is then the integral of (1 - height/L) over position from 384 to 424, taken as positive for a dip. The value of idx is -4.2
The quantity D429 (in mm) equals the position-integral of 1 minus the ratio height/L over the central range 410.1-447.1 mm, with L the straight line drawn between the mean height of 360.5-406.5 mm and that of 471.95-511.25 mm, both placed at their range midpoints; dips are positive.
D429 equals -3.8 mm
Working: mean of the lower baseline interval 96.8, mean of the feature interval 101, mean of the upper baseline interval 84.2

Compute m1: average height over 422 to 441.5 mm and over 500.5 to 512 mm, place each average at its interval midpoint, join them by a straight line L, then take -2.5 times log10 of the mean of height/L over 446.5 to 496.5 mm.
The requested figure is 0.11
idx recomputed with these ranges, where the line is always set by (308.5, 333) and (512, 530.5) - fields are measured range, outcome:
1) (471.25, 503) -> 7.0 mm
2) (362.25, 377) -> 0.1 mm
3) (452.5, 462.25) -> -0.1 mm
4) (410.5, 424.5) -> -0.4 mm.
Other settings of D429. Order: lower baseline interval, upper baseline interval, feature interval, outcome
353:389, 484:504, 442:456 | -2.6 mm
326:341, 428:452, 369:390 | -0.2 mm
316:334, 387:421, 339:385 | 1.2 mm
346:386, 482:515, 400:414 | -1.2 mm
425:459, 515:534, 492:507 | 1.7 mm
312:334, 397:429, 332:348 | 0.8 mm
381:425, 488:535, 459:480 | -0.6 mm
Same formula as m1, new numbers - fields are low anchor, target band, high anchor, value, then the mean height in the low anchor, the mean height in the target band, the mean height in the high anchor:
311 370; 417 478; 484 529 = -0.10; 93.1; 102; 92.8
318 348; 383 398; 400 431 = 0.03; 94.1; 95.8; 100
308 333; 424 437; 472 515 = -0.13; 93.8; 100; 85.8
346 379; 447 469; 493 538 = -0.07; 94.4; 105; 100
